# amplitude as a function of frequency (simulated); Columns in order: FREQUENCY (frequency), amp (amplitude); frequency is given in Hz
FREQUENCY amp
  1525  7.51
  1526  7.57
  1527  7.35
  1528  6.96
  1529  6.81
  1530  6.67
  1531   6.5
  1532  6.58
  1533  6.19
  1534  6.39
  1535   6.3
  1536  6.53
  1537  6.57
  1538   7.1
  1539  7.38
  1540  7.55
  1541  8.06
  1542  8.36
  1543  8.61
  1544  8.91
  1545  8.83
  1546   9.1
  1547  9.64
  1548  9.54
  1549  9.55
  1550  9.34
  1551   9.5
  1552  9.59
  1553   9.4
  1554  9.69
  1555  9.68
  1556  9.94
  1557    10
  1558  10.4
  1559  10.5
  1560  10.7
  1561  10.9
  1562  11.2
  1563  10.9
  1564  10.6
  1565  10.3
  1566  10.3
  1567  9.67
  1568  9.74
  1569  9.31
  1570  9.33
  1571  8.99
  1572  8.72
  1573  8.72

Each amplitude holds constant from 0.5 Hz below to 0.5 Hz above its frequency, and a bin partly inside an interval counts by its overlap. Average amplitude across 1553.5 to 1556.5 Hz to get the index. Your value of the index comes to 9.77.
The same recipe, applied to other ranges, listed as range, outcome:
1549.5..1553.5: 9.46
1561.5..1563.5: 11.1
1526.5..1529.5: 7.04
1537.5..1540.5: 7.34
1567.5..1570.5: 9.46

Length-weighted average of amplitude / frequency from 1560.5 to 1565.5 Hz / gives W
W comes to 10.8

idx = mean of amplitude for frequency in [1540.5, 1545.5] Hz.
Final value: 8.55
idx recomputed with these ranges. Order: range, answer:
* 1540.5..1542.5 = 8.21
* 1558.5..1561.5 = 10.7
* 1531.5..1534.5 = 6.39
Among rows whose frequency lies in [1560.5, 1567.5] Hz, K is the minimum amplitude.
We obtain 9.67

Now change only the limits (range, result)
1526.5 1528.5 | 6.96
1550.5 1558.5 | 9.4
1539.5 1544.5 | 7.55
